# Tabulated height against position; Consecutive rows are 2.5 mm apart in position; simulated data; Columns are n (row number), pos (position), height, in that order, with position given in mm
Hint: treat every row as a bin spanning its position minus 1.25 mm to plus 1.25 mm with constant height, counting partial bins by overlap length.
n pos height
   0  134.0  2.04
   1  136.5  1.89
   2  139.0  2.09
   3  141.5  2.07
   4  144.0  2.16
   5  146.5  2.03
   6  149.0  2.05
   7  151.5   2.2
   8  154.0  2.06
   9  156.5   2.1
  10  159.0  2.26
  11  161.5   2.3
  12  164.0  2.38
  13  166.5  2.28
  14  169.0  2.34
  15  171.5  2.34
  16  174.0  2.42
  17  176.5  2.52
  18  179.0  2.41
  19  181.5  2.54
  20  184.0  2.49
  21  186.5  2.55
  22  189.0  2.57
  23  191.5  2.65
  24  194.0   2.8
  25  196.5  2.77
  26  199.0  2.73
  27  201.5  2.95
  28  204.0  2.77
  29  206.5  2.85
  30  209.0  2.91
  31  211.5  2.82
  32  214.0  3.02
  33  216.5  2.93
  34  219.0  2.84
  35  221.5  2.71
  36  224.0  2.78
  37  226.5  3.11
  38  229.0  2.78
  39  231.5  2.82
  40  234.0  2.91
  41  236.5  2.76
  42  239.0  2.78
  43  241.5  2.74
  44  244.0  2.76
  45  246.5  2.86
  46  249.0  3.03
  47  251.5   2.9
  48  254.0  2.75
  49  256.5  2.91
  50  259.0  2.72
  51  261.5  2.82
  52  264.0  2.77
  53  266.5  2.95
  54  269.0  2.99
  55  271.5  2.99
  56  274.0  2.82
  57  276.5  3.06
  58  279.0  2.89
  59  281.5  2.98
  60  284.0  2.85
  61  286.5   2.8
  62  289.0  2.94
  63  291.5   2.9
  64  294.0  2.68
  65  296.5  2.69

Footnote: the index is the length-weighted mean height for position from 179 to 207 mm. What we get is 2.68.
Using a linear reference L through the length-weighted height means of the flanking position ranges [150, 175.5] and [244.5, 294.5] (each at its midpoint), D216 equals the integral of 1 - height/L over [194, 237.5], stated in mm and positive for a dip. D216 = -4.7 mm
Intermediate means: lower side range 2.27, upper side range 2.88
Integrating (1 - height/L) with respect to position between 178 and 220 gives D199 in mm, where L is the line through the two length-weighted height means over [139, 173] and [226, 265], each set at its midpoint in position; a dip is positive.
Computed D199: -4.00 mm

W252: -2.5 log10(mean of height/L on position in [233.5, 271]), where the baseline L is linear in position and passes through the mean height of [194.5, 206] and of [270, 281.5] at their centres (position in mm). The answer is 0.02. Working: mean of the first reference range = 2.81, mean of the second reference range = 2.95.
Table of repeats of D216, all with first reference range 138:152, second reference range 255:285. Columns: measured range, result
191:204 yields -1.9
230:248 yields -0.7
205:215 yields -1.5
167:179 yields -0.7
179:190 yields -0.8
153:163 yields 0.0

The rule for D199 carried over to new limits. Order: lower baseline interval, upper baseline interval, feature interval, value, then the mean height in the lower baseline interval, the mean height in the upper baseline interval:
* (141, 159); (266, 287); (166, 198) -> -2.8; 2.11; 2.93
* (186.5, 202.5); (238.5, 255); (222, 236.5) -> -0.3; 2.73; 2.84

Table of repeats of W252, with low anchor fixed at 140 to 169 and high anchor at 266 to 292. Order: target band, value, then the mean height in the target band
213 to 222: -0.132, 2.88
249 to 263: -0.020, 2.84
